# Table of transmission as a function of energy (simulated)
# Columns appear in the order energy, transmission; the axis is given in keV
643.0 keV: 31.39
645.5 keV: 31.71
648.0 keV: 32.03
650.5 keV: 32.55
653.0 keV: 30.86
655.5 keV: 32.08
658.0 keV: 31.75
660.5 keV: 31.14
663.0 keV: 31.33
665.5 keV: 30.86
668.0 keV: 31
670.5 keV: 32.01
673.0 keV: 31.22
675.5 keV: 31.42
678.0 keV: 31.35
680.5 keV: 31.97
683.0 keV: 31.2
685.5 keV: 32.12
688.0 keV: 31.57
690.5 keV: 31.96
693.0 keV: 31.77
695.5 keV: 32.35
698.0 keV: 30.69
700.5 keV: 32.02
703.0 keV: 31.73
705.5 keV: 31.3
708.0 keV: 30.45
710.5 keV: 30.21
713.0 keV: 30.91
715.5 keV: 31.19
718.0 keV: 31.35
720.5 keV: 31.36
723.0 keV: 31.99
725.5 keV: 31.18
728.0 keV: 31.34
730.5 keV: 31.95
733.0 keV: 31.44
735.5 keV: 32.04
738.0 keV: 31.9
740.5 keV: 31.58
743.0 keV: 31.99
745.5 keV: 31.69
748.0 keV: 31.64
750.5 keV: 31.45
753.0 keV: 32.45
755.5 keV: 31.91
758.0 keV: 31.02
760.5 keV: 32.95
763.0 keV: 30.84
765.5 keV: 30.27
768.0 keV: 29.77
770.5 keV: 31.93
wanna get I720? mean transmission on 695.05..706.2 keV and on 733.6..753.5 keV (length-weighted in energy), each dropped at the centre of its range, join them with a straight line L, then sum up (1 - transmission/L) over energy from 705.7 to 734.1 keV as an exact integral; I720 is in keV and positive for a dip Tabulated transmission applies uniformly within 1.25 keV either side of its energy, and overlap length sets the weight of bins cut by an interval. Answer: 0.42 keV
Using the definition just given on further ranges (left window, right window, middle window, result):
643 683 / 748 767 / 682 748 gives 0.0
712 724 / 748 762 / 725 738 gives 0.0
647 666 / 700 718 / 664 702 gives -0.3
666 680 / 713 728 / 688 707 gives -0.2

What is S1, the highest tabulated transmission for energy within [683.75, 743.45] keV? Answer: 32.35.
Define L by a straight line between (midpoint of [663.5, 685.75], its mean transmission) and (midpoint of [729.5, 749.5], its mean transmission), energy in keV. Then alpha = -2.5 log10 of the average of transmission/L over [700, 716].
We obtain 0.019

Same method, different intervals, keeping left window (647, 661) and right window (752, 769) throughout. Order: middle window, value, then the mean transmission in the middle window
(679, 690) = 0.00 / 31.7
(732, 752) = -0.01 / 31.7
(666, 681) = 0.01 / 31.4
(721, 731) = 0.00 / 31.6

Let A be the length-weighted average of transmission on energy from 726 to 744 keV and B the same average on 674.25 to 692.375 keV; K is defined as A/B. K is 1.0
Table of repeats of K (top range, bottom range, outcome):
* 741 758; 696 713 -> 1.02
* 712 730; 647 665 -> 0.99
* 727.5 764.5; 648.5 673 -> 1.01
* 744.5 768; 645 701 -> 1.00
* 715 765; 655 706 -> 1.00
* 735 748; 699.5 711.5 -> 1.02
